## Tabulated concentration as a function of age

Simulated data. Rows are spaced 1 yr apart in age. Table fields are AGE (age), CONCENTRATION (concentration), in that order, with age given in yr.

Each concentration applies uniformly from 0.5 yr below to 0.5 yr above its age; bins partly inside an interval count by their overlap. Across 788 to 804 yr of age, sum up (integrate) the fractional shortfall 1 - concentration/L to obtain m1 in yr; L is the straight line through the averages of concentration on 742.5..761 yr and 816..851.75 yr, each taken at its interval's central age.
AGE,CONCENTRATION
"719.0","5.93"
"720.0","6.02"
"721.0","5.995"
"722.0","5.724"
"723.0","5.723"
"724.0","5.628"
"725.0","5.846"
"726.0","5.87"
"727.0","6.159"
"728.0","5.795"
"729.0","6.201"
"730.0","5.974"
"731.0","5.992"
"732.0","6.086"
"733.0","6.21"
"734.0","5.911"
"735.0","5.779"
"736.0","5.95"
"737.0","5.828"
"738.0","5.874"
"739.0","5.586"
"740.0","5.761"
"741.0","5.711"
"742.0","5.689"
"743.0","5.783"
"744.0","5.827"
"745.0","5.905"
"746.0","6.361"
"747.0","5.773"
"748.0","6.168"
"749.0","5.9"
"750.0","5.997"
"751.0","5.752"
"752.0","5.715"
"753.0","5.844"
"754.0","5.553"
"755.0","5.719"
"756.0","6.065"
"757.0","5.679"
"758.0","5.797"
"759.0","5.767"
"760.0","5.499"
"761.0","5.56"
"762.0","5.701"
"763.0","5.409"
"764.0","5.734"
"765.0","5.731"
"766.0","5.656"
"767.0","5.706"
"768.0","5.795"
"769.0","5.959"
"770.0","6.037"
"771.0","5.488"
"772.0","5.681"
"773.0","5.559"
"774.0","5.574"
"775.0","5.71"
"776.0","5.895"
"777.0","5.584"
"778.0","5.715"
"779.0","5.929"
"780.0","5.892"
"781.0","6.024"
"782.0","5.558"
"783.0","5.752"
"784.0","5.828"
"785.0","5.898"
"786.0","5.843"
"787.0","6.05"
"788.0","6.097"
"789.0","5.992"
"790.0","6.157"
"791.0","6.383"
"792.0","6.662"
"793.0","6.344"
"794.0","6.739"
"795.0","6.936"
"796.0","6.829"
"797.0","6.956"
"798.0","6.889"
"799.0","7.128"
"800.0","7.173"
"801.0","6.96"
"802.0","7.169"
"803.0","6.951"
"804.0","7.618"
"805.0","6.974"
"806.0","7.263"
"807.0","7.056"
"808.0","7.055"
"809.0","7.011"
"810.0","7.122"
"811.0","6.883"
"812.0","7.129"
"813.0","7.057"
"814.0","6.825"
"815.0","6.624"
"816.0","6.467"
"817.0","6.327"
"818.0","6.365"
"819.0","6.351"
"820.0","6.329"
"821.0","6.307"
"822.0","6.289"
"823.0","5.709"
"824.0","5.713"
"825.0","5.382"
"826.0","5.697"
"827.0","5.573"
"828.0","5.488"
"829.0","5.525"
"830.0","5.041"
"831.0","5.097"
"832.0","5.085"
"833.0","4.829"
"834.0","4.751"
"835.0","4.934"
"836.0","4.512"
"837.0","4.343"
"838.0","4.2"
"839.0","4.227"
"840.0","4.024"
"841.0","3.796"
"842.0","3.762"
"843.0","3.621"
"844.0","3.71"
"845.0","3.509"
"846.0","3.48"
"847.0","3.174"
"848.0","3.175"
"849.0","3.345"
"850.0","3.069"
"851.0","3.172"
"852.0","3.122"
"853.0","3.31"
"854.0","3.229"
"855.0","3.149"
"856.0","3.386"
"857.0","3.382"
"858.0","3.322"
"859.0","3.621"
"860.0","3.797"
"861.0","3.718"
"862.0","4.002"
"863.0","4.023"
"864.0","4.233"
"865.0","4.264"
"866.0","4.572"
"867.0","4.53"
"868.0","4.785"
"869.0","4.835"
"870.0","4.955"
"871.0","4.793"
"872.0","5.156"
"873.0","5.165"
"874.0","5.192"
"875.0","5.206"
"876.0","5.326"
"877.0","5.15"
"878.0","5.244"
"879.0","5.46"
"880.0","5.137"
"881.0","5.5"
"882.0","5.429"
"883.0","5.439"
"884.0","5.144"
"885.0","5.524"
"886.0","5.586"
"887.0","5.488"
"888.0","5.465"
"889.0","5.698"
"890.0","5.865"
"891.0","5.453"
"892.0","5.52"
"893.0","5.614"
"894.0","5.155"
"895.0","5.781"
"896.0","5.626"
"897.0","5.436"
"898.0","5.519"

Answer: -4.6 yr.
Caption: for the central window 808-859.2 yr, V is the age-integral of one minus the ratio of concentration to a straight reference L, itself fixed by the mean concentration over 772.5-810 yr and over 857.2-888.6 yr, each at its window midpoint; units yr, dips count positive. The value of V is 7.0 yr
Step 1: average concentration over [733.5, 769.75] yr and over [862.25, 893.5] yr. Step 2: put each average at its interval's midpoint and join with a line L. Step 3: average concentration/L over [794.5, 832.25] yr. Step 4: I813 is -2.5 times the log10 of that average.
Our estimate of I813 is -0.18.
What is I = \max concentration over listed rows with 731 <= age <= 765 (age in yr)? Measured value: 6.361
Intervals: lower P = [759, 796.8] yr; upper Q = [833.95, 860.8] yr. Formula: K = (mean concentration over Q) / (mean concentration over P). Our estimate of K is 0.62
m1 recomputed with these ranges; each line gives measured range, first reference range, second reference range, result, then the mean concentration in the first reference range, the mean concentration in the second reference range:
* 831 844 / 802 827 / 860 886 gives 3.5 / 6.59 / 4.9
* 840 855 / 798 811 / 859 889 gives 6.1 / 7.11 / 4.93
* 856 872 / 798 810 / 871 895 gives 4.4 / 7.11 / 5.38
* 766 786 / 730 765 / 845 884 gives -1.2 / 5.82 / 4.26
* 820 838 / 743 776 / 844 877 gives -2.9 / 5.77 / 4.01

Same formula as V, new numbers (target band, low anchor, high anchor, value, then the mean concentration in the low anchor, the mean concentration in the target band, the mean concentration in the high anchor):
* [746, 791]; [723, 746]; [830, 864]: -4.68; 5.89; 5.8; 3.84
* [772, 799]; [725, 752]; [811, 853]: -3.45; 5.91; 6.12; 4.96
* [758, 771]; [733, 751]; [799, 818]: 1.12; 5.88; 5.71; 6.97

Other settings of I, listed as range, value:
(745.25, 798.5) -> 6.956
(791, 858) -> 7.618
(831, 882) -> 5.5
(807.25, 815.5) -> 7.129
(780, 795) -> 6.936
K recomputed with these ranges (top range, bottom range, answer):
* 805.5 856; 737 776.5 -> 0.88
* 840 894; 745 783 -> 0.77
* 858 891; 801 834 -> 0.78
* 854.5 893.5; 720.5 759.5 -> 0.82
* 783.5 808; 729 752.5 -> 1.13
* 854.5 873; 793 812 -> 0.59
